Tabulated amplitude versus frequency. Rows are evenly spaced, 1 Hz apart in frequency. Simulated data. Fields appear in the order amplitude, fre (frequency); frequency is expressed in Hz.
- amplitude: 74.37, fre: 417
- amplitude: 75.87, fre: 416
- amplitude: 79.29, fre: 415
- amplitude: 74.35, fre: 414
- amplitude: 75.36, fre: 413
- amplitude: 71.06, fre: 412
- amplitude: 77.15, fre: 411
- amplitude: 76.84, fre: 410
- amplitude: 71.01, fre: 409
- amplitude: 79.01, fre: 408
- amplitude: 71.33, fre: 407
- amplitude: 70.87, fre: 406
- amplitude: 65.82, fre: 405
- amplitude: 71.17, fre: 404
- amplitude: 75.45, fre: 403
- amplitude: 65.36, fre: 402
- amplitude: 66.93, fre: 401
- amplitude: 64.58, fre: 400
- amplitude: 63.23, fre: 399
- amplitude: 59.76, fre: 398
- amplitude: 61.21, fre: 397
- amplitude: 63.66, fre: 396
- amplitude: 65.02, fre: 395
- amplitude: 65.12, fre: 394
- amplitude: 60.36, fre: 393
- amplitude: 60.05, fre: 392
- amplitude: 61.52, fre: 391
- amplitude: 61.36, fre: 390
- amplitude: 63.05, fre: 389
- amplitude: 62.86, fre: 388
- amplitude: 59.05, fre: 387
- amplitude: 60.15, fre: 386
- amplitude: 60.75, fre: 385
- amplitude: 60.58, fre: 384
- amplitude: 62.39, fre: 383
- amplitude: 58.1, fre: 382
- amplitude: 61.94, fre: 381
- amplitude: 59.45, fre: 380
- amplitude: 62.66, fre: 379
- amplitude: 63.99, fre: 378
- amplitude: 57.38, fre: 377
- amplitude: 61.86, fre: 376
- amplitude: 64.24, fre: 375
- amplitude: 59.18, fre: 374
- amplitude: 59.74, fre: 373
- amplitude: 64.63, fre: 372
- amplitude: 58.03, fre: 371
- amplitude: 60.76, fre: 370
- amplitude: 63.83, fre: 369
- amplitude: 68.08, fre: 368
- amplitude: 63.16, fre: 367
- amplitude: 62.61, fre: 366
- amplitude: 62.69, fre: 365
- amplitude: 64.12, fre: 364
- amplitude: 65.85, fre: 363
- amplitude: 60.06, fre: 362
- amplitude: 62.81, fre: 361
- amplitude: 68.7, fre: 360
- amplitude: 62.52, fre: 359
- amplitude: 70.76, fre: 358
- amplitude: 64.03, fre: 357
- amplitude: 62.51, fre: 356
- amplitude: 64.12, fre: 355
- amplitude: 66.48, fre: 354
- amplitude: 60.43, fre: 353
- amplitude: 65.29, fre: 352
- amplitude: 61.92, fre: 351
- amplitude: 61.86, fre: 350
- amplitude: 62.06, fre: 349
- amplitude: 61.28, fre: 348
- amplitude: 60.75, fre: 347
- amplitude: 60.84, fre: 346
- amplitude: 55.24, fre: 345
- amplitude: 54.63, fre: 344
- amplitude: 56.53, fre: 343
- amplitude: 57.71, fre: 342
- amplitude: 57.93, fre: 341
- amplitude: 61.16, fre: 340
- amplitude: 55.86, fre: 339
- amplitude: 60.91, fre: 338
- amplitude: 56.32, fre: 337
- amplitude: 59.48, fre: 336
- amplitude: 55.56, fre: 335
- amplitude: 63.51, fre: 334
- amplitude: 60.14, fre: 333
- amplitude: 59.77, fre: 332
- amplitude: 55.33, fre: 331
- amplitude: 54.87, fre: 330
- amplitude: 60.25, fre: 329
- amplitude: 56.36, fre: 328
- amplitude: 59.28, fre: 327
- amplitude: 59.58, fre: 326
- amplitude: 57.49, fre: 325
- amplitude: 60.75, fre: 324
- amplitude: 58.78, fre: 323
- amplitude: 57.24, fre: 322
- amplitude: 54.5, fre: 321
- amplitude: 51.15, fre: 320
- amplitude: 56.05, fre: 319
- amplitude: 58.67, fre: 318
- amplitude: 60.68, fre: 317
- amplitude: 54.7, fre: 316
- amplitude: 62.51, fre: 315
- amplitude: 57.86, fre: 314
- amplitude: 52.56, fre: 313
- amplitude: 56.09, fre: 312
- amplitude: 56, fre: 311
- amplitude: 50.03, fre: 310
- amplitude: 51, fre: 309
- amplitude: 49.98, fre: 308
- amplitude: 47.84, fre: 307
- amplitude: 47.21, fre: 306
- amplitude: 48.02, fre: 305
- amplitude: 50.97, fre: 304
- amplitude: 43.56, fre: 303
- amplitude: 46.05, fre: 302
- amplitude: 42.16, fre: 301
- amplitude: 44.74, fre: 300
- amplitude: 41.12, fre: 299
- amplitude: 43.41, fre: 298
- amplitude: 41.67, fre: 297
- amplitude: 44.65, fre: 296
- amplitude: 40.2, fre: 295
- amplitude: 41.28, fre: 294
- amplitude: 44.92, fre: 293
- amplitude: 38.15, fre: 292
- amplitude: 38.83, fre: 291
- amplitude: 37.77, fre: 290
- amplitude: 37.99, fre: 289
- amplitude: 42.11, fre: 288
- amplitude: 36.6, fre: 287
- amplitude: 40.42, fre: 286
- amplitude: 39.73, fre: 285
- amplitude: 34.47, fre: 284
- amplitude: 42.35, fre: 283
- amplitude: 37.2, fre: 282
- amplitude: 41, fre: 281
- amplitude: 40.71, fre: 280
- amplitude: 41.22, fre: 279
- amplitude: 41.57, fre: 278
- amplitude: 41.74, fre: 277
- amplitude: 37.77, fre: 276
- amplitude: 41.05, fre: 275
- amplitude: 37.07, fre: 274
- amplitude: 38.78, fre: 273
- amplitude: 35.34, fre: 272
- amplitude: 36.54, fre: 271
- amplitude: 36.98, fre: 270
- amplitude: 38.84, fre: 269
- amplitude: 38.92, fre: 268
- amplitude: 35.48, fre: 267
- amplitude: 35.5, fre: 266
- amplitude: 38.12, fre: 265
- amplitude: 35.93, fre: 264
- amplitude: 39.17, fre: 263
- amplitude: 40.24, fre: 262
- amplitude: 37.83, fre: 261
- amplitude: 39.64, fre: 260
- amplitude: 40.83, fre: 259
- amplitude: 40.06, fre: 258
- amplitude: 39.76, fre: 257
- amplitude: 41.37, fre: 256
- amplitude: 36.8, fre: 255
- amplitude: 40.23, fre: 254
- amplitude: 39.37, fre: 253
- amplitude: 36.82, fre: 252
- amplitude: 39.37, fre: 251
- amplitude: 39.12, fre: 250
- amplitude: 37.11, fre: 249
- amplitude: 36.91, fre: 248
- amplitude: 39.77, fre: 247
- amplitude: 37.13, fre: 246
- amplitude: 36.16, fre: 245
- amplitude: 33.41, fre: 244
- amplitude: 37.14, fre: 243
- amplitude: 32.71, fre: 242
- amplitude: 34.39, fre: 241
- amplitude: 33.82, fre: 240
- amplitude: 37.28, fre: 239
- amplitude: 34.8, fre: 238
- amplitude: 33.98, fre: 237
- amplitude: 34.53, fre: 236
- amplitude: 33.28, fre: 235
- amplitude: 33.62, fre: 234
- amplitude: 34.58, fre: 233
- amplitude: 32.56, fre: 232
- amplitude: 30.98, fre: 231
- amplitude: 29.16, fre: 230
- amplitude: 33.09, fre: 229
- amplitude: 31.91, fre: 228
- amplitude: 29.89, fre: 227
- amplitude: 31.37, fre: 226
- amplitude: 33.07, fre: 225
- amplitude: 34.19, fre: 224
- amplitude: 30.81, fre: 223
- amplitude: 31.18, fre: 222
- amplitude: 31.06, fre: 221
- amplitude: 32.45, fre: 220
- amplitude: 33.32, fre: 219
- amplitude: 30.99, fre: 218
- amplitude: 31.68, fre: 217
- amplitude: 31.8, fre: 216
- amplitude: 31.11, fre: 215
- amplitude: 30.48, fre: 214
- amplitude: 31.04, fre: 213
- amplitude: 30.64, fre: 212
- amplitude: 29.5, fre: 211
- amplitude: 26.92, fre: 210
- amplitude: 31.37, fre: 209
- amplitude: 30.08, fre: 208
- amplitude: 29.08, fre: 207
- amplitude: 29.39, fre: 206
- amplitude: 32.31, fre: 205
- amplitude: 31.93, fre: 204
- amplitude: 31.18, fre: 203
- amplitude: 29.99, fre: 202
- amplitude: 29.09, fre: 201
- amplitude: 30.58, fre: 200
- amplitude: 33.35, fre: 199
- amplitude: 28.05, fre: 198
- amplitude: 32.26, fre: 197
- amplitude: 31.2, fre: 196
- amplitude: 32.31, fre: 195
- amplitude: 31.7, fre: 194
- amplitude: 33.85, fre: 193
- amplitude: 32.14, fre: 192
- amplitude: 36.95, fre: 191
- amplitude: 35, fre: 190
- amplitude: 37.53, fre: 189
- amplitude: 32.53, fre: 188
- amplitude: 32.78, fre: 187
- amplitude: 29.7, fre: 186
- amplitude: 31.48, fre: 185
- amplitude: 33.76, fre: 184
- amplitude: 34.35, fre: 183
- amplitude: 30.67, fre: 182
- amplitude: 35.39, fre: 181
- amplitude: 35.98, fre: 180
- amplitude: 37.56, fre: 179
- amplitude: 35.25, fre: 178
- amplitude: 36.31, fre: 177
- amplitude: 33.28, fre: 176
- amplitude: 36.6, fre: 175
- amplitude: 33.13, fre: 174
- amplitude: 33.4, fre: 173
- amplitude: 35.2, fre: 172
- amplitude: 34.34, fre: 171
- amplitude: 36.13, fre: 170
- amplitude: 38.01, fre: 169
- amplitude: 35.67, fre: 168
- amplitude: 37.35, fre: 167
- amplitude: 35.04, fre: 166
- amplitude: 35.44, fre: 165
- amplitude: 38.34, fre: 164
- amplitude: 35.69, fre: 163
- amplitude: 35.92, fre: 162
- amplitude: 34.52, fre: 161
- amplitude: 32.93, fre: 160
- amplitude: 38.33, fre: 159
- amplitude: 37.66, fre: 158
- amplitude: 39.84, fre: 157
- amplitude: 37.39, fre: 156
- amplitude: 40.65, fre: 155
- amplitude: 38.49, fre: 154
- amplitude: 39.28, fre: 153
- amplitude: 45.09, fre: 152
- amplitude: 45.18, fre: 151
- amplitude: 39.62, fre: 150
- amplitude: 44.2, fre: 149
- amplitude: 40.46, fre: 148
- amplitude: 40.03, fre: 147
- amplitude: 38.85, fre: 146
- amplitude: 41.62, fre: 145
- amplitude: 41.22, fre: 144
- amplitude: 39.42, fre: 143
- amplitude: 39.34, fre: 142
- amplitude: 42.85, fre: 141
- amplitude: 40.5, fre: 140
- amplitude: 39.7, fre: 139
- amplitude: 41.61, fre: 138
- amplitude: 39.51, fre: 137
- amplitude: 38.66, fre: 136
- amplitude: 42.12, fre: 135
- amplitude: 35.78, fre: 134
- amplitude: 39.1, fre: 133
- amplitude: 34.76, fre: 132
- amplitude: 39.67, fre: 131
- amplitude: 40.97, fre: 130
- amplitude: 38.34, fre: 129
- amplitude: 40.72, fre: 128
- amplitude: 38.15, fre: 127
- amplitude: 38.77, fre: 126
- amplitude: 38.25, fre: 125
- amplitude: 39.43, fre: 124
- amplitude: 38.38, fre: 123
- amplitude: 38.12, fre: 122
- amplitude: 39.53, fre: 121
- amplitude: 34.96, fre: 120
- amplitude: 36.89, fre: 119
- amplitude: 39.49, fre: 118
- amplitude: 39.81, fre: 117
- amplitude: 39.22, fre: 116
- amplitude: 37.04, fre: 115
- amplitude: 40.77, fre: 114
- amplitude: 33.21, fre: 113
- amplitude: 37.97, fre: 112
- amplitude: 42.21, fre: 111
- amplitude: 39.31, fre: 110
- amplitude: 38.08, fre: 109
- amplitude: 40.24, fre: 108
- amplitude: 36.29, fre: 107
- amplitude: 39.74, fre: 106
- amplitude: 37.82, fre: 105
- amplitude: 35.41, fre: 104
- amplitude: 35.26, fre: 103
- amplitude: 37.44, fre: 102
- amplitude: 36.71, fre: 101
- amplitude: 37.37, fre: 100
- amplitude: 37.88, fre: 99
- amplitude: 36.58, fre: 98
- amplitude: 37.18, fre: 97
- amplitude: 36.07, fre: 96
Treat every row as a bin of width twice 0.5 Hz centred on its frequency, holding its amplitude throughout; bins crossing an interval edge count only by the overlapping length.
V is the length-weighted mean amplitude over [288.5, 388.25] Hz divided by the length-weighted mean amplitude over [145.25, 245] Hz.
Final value 1.7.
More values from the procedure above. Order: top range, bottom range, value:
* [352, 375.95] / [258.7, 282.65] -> 1.64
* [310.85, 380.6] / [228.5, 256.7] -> 1.69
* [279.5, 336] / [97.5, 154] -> 1.27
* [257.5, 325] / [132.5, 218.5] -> 1.26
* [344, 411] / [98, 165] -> 1.64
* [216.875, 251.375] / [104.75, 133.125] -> 0.88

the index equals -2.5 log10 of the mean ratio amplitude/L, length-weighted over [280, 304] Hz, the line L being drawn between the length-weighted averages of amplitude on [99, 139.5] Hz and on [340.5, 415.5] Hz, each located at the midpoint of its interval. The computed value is 0.33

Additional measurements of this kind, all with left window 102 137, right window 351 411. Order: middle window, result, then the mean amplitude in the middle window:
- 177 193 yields 0.296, 34.1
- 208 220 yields 0.473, 30.8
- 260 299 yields 0.348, 39.3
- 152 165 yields 0.124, 37.6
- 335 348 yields 0.039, 58.1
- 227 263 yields 0.367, 36.2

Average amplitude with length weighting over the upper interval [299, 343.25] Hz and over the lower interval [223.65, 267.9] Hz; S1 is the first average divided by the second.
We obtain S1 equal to 1.53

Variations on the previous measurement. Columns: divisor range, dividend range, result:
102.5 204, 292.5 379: 1.55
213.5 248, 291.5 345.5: 1.60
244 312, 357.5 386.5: 1.53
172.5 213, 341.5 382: 1.91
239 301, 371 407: 1.62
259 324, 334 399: 1.39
